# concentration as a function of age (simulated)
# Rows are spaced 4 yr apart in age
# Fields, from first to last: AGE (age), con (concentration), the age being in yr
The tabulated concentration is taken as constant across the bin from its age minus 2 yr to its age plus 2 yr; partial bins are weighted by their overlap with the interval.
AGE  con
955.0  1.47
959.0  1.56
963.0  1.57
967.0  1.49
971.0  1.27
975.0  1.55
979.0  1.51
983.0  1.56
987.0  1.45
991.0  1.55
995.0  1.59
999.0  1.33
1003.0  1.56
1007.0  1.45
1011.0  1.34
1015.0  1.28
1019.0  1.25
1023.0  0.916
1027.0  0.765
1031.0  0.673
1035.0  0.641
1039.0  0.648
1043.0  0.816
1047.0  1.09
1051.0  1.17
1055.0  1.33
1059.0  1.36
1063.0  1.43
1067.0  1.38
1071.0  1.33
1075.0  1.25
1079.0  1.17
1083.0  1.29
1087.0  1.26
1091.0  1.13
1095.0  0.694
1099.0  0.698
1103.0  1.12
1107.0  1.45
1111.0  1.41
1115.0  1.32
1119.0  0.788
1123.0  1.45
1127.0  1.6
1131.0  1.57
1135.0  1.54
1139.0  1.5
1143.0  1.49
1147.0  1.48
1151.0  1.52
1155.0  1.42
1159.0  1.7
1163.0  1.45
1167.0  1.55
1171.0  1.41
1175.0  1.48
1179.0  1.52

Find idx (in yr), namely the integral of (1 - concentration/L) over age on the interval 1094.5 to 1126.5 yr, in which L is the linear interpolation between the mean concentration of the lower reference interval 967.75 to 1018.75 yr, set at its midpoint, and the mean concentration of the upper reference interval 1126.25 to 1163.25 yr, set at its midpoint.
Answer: 7.45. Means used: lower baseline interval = 1.45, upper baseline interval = 1.53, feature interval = 1.16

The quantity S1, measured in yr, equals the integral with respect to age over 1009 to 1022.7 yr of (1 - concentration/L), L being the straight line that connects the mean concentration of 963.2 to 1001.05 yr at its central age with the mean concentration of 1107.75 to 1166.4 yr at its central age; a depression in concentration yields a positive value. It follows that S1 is 2.1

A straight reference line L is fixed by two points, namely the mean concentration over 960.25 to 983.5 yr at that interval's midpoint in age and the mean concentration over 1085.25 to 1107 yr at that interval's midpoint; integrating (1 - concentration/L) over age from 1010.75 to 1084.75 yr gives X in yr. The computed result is 5.1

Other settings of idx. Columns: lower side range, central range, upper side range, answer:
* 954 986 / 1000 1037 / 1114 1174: 9.5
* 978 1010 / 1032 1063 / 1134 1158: 9.8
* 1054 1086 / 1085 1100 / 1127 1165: 4.5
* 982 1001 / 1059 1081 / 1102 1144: 1.8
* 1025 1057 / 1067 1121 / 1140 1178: 0.0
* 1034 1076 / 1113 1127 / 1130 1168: 1.6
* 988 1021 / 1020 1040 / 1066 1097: 8.7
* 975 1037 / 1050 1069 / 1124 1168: 0.3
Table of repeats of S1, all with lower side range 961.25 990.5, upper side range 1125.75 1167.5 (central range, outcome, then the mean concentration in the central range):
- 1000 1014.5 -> 0.69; 1.42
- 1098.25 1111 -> 2.85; 1.18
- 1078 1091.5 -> 2.57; 1.22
